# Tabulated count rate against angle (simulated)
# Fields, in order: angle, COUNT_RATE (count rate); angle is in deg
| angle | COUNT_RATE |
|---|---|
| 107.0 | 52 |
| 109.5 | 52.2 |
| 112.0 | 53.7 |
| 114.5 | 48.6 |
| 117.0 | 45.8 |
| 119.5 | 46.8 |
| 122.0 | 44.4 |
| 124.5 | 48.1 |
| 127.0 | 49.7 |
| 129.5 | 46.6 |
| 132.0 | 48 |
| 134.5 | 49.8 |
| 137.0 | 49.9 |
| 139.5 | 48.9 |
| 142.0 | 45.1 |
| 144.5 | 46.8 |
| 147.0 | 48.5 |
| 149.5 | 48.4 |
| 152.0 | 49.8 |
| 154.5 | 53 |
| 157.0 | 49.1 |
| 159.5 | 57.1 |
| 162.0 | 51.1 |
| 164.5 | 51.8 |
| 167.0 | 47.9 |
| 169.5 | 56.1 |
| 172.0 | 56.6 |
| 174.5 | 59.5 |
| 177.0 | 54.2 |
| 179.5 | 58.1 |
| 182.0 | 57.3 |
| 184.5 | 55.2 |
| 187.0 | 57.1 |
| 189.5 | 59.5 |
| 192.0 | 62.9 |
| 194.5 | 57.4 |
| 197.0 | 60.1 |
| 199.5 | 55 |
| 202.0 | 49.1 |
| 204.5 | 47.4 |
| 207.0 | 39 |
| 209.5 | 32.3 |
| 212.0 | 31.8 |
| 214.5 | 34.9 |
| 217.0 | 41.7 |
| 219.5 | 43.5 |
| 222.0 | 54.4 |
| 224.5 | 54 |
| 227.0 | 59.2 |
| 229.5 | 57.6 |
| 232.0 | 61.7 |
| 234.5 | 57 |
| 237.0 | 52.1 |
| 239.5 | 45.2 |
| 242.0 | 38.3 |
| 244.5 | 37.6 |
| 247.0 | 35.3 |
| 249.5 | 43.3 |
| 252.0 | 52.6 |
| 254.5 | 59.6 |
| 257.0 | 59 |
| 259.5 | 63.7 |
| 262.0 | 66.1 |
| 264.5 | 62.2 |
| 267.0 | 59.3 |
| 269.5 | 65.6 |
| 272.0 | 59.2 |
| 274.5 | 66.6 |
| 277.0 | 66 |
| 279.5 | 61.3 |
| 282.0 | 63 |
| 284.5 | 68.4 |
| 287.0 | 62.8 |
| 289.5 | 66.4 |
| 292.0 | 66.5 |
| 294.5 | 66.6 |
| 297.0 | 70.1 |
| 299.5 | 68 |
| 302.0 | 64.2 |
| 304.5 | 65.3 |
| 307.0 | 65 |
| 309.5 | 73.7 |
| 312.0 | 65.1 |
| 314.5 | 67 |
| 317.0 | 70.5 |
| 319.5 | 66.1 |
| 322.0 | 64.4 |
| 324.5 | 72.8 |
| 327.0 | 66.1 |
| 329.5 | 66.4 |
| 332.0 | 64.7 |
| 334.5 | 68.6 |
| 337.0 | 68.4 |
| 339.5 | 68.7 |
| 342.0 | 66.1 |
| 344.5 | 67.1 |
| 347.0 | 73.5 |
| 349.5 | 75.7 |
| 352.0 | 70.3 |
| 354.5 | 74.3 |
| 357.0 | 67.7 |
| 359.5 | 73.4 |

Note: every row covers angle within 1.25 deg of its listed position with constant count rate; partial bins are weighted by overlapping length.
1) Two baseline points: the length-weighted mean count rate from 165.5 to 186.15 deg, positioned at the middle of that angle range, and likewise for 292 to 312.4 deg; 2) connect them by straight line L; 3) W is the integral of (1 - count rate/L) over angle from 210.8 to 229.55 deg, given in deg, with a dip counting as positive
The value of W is 4.2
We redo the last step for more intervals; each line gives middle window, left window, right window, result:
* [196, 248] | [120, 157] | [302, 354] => 9.2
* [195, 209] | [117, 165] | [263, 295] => 1.5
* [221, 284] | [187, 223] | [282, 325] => 1.2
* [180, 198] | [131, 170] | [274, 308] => -1.4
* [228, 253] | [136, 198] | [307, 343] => 5.0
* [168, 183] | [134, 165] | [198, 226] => -2.9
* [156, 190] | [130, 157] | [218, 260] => -3.8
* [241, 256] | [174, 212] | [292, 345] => 3.7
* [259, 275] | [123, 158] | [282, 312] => 0.1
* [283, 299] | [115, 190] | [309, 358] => -0.5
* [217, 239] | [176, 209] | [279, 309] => 1.7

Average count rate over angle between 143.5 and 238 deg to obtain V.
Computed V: 51.8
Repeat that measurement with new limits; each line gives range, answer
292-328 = 67.5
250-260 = 57.2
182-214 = 50.5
